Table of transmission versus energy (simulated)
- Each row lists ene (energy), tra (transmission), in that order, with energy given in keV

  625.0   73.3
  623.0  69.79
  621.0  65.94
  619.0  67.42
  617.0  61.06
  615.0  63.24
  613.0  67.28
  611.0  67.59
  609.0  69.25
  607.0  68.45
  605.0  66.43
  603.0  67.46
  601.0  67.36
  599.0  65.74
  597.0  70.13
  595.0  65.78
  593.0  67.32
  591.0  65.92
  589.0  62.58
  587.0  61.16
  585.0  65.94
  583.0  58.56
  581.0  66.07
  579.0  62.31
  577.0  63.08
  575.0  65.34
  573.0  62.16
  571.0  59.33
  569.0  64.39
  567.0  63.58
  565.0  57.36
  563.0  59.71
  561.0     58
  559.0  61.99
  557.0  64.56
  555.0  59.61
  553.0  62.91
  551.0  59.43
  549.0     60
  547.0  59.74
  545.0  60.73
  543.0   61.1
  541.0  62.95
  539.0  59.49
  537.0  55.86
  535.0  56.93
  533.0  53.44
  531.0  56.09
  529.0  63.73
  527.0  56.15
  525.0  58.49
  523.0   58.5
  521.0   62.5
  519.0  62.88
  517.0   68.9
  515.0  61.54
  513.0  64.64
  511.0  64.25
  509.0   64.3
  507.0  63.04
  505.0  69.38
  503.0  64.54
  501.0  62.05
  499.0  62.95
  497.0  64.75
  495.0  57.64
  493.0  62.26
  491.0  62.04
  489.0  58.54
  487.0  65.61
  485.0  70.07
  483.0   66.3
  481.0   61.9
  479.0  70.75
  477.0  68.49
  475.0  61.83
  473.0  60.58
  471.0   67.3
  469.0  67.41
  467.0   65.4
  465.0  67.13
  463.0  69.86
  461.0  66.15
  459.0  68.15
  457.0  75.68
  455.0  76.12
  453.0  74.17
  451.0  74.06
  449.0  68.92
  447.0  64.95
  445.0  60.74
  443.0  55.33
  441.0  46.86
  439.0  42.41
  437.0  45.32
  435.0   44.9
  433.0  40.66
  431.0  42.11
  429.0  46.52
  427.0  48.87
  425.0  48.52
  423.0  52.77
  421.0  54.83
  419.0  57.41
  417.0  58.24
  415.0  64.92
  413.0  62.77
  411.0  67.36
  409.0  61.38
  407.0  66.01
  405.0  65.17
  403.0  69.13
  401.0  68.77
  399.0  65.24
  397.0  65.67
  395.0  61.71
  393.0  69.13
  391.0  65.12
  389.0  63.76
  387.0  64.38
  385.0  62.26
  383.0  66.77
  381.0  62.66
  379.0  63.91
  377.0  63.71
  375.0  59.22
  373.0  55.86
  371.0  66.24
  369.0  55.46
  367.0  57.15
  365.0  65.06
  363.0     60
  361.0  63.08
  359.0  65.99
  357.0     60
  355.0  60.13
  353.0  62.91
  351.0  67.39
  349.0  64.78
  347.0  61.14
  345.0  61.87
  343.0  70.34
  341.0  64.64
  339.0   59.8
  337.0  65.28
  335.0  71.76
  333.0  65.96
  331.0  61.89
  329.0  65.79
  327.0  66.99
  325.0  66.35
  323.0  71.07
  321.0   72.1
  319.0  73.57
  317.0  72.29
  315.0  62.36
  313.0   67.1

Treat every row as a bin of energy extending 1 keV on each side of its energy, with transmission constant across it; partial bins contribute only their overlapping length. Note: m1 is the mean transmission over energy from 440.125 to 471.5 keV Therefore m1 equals 66.8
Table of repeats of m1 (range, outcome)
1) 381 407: 65.5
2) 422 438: 46.2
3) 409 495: 60.8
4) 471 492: 64.7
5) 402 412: 65.8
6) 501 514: 64.8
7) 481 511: 63.8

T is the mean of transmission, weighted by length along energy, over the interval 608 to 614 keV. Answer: 68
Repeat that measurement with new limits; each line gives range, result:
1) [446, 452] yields 69.3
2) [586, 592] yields 63.2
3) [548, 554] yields 60.8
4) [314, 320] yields 69.4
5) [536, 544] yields 59.9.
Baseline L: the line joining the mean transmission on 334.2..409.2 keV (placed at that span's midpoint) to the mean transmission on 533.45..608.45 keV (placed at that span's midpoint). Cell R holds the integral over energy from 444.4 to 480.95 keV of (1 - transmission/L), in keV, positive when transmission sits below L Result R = -2.8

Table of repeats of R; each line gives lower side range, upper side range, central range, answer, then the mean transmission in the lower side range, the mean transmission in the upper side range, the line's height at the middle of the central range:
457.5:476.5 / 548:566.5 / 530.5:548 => 0.87 keV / 66.3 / 60.5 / 61.6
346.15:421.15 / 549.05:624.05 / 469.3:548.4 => 1.66 keV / 63.1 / 64.1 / 63.7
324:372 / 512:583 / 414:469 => 3.24 keV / 63.8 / 60.9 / 62.4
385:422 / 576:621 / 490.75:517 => 0.46 keV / 63.9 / 65.5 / 64.7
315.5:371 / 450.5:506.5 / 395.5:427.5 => 2.13 keV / 64.9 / 66.4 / 65.7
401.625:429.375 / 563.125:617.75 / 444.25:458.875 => -2.50 keV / 59.3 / 64.6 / 60.4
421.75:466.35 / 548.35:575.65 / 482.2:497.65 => -1.02 keV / 58.2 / 61.3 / 59.4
